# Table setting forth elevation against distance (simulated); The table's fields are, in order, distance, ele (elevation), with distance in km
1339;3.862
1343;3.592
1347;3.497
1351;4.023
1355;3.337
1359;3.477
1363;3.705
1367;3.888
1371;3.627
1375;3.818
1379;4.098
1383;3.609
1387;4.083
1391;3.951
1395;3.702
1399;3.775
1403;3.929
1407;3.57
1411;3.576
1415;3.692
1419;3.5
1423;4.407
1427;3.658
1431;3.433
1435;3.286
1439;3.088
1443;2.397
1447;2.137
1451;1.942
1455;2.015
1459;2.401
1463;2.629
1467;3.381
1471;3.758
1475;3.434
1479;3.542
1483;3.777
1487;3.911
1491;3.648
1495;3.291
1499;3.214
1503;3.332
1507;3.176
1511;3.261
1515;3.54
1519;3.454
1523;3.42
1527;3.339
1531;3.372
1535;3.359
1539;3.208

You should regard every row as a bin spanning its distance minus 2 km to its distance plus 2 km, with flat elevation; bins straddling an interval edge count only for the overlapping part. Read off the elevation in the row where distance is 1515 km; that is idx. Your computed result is 3.54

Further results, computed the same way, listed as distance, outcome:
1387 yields 4.083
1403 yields 3.929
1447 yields 2.137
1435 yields 3.286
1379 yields 4.098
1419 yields 3.5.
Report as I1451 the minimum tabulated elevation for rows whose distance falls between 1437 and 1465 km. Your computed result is 1.942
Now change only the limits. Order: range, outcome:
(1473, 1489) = 3.434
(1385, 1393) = 3.951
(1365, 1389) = 3.609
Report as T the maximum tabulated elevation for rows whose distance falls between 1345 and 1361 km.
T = 4.023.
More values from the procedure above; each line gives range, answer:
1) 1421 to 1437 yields 4.407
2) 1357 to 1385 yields 4.098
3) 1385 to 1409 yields 4.083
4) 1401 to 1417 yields 3.929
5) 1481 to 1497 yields 3.911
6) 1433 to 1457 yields 3.286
